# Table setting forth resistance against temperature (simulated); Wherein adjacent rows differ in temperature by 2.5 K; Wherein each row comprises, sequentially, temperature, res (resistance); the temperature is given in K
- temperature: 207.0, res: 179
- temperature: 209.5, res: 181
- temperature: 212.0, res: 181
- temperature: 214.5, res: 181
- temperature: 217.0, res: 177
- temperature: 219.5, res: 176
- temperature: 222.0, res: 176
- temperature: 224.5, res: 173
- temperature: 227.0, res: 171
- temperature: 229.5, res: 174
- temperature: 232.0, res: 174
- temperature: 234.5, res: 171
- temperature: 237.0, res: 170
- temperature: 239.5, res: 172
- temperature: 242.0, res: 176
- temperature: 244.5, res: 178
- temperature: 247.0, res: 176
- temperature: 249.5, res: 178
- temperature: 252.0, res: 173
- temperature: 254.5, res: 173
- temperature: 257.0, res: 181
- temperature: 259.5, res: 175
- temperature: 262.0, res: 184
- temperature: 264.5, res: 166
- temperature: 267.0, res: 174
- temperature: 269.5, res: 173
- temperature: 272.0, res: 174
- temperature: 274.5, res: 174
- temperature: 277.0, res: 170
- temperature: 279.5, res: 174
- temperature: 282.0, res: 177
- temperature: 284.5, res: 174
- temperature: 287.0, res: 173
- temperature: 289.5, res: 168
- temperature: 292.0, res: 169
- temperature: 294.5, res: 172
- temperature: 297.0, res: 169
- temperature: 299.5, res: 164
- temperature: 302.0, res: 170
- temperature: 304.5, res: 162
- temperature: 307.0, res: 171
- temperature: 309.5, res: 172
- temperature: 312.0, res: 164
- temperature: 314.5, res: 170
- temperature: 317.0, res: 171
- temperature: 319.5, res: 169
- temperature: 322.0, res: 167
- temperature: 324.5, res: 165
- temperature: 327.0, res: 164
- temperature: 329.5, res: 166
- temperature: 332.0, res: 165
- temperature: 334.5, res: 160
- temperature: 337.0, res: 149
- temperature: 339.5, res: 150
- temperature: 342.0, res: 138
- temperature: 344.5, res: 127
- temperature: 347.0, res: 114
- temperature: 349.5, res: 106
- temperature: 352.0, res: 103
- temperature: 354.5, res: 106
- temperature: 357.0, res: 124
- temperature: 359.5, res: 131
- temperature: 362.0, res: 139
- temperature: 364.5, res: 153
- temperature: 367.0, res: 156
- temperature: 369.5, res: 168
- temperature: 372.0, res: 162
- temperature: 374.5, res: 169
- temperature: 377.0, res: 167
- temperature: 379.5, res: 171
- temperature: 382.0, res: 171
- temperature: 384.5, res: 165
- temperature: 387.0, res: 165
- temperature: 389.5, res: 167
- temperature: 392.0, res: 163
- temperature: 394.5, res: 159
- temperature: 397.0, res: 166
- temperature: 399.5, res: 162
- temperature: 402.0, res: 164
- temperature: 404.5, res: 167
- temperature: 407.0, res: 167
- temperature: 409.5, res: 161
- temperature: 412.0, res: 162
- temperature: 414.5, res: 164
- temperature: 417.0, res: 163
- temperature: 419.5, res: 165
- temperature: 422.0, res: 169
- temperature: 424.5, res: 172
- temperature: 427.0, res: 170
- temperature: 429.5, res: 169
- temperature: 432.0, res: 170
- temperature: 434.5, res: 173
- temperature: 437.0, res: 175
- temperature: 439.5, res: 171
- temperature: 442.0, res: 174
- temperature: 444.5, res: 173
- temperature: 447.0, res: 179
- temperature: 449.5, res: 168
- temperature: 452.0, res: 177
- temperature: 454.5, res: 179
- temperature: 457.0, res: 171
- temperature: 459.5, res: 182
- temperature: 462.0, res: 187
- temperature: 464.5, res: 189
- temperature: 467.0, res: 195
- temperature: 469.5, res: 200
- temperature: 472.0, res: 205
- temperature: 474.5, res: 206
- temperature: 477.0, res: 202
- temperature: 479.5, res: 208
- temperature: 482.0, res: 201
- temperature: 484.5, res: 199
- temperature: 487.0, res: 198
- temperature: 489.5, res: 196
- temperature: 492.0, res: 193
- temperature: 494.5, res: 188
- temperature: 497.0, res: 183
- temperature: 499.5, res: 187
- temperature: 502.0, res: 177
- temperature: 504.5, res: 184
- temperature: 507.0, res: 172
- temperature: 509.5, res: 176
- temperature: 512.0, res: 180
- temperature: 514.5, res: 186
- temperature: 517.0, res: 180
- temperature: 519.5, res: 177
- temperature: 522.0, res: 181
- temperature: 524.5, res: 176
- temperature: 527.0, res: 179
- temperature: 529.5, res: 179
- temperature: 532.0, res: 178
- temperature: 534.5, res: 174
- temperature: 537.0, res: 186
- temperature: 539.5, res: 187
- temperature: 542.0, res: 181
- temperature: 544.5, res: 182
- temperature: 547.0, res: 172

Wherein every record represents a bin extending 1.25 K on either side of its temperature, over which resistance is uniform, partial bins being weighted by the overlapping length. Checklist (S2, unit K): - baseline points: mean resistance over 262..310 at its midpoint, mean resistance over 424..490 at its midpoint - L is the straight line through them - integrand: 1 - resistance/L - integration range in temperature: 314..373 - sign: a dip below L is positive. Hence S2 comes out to 9.81 K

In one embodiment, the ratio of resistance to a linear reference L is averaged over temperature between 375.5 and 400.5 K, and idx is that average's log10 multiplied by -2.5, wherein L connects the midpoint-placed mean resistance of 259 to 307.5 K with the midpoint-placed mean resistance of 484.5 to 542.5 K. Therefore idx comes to 0.07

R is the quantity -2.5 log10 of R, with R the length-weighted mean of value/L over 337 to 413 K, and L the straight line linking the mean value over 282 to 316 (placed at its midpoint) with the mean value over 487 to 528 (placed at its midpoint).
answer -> 0.16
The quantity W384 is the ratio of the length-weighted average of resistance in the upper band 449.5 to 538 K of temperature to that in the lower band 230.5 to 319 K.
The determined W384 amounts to 1.08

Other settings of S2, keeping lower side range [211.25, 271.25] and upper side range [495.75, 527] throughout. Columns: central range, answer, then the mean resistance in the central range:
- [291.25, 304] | 0.6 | 168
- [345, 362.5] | 5.9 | 117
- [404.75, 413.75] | 0.7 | 164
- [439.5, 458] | 0.5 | 174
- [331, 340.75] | 1.2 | 156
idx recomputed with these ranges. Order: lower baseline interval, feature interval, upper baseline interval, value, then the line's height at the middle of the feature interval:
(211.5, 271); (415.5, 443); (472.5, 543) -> 0.081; 183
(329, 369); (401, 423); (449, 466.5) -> -0.018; 162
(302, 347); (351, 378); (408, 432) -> 0.134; 162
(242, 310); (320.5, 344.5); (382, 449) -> 0.093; 171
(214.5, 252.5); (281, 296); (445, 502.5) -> 0.038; 178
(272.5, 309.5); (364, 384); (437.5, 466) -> 0.058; 174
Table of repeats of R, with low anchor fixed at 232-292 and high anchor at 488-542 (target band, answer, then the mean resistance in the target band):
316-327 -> 0.05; 167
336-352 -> 0.35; 128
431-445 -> 0.04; 173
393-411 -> 0.09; 164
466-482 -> -0.12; 203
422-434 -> 0.06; 170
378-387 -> 0.06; 168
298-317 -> 0.05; 168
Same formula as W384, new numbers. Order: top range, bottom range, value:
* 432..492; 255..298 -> 1.08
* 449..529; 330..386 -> 1.29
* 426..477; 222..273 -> 1.04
